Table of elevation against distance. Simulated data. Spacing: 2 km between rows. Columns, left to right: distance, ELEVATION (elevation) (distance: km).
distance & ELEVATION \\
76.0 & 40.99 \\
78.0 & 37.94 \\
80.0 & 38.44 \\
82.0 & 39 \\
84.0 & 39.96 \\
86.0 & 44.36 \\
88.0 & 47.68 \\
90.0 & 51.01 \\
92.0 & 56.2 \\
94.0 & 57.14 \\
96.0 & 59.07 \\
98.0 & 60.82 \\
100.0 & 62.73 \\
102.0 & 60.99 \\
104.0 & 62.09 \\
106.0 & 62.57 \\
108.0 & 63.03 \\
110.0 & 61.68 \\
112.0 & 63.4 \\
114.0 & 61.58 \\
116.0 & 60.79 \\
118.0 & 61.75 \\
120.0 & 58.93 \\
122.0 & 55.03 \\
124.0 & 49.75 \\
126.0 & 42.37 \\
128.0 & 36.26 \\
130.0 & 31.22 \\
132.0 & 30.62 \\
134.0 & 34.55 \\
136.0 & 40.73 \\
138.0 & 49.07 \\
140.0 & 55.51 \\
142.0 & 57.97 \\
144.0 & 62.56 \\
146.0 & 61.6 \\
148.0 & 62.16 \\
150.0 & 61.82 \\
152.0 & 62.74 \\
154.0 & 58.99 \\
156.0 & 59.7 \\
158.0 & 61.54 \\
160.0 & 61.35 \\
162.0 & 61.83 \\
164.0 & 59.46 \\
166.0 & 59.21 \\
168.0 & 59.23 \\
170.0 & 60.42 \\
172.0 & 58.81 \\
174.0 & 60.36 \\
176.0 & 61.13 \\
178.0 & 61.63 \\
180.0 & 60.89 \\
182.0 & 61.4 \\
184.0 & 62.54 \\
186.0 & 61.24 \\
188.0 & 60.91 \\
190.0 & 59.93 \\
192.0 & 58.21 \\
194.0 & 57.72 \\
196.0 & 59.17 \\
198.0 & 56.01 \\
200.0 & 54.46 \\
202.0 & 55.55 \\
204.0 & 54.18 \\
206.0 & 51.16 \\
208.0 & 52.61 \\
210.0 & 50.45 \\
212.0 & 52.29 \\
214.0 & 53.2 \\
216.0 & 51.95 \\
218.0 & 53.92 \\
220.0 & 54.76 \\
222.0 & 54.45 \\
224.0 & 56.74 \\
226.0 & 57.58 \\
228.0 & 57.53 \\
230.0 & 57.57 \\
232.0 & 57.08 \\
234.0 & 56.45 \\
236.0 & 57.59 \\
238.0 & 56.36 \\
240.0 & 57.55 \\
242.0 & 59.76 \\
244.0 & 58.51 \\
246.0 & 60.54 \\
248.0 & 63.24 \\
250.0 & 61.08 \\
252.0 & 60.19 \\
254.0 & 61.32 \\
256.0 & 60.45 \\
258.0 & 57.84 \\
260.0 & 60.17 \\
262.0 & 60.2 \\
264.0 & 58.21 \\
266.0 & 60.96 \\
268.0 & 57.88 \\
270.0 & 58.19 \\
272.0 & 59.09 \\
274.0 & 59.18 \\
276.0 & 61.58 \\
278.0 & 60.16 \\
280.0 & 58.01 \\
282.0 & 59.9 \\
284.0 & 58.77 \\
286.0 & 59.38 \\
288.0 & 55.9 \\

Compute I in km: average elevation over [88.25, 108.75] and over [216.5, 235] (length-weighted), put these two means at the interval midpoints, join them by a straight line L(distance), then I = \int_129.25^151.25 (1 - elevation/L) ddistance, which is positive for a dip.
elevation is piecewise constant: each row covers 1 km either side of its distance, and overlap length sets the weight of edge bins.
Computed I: 3.00 km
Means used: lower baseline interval 59.1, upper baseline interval 56.1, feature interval 50.2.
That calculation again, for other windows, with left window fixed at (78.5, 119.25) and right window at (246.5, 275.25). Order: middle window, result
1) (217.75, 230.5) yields 0.59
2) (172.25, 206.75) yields -0.43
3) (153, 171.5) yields -0.95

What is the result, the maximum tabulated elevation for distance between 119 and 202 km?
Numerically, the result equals 62.74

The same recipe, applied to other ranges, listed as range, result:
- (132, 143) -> 57.97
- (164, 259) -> 63.24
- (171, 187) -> 62.54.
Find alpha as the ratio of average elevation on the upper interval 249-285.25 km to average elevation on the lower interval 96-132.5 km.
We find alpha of 1.1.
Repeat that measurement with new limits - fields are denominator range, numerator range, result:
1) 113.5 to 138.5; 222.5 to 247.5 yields 1.24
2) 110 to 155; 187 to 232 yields 1.05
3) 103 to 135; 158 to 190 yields 1.16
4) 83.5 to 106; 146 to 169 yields 1.10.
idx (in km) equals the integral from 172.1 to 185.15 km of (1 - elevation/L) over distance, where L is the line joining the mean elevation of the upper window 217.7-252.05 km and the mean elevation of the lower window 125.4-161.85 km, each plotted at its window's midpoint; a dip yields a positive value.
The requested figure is -1.7 km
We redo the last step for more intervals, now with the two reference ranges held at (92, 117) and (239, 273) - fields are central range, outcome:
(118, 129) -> 2.0 km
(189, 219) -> 2.7 km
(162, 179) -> 0.1 km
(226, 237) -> 0.5 km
